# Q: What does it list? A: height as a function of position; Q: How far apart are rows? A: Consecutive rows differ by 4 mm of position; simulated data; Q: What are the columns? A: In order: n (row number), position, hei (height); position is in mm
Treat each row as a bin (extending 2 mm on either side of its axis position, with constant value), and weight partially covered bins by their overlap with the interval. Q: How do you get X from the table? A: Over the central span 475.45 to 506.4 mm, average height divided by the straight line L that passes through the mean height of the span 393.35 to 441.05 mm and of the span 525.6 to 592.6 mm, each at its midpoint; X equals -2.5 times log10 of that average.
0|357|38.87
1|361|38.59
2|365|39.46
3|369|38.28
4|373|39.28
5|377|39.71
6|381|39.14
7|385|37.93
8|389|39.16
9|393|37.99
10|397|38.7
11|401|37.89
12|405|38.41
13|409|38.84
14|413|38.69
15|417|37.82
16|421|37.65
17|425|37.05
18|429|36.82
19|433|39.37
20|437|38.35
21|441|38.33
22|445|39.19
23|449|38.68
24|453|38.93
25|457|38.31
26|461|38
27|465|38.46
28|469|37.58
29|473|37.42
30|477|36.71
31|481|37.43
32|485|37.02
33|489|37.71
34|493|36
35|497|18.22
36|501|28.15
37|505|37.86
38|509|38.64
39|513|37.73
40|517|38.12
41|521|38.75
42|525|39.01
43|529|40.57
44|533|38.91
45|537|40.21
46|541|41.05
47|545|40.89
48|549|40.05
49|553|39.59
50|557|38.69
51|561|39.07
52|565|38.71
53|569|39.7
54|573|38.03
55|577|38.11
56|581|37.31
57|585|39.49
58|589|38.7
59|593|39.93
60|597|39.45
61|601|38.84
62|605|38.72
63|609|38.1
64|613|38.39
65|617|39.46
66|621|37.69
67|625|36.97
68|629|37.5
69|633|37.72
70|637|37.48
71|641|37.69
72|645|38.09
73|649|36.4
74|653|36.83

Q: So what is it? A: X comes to 0.16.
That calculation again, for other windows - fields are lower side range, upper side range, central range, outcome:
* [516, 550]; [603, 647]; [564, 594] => 0.005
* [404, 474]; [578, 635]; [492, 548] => 0.044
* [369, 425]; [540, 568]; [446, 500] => 0.085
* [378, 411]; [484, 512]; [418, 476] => -0.065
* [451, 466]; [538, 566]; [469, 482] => 0.041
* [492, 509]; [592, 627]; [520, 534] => -0.204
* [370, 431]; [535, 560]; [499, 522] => 0.091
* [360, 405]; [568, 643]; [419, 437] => 0.024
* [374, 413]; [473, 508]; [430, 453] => -0.068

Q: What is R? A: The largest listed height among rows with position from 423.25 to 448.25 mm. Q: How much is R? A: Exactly 39.37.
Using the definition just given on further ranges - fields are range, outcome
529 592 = 41.05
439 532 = 40.57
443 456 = 39.19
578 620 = 39.93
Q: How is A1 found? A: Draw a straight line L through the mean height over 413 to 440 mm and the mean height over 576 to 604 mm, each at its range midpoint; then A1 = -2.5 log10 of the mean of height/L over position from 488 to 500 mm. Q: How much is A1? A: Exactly 0.271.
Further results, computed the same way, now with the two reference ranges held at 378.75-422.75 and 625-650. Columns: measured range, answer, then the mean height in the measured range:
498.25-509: 0.15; 33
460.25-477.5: 0.01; 37.7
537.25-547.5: -0.08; 40.8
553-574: -0.03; 39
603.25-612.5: -0.02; 38.4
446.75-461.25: -0.01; 38.6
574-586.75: -0.02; 38.3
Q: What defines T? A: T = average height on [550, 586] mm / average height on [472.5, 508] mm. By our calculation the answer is 1.14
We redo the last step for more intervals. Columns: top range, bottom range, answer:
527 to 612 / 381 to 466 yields 1.02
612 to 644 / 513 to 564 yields 0.96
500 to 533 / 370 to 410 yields 0.98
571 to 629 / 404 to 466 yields 1.00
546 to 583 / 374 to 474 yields 1.01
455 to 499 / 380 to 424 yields 0.93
